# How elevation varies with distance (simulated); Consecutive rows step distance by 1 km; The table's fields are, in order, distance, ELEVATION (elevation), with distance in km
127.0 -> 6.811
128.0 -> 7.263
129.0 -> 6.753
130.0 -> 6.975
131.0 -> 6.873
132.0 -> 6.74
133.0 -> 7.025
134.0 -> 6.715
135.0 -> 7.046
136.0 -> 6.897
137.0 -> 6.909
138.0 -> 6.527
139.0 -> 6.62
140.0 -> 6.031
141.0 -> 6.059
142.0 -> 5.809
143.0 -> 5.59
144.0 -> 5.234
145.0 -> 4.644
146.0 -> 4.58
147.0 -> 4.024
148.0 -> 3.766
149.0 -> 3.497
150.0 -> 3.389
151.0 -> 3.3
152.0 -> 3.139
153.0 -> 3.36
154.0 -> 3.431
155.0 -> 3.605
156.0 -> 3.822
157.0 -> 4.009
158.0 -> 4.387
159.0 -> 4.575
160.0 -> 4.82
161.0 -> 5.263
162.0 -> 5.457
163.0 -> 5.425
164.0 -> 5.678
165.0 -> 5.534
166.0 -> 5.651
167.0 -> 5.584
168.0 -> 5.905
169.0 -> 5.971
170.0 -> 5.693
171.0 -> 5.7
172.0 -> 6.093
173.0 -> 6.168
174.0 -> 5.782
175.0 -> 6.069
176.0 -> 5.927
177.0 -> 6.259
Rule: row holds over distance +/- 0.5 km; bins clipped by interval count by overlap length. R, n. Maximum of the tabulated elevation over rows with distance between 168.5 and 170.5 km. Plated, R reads 5.971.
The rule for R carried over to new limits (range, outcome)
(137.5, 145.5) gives 6.62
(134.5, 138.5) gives 7.046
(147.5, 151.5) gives 3.766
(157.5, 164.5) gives 5.678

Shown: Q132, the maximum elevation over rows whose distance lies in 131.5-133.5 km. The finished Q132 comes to 7.025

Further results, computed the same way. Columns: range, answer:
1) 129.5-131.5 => 6.975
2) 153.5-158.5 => 4.387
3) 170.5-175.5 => 6.168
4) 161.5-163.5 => 5.457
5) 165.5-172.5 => 6.093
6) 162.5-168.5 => 5.905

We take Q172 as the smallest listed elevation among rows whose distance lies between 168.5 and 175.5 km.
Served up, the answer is 5.693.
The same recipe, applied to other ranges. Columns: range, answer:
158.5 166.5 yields 4.575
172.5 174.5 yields 5.782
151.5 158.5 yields 3.139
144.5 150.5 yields 3.389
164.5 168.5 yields 5.534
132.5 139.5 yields 6.527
